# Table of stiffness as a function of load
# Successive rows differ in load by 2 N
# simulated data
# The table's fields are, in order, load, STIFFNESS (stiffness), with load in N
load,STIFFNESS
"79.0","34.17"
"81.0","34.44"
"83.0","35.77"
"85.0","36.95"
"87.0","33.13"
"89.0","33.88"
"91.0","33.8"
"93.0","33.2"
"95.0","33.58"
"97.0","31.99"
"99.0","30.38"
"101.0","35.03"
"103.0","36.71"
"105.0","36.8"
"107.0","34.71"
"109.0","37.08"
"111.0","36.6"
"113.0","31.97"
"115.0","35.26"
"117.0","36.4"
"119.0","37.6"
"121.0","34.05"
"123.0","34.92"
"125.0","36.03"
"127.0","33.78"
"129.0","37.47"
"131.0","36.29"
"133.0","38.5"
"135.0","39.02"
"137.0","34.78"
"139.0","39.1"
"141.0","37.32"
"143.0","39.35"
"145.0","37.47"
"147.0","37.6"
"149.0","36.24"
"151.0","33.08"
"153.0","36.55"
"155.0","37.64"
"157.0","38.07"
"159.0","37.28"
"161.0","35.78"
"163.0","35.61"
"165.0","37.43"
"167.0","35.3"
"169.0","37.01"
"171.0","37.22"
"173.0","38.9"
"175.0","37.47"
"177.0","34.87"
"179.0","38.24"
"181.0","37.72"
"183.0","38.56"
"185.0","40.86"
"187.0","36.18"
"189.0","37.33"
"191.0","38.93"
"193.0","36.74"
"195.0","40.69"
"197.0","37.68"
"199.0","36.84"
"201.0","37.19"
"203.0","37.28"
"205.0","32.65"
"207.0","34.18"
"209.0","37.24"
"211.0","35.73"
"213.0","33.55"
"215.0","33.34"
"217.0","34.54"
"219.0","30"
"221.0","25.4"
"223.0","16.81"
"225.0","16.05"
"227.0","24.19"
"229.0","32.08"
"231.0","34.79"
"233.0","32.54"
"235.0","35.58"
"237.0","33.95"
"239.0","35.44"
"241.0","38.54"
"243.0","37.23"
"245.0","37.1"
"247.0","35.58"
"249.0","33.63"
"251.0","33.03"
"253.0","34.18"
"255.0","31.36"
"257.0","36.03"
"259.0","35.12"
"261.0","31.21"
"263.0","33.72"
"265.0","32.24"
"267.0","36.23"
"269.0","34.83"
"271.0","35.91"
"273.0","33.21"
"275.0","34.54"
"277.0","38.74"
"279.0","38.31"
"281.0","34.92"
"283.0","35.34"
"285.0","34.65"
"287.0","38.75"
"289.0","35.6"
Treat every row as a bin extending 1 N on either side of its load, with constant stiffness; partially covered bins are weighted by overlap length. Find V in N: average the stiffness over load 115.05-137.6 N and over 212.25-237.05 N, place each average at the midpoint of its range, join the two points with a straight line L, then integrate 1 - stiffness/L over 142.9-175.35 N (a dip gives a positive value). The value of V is -2.8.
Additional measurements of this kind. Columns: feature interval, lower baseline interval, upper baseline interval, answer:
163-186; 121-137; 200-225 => -2.5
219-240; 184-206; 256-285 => 4.4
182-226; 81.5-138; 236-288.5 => 1.5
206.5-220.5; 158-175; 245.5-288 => 0.8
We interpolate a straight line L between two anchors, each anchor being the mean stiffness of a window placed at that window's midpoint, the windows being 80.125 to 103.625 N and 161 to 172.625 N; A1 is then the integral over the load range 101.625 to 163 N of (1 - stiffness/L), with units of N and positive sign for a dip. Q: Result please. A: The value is -1.8 N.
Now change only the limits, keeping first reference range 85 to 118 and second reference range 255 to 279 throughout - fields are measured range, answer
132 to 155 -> -1.77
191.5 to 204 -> -1.14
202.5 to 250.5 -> 3.20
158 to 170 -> -0.63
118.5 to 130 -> -0.35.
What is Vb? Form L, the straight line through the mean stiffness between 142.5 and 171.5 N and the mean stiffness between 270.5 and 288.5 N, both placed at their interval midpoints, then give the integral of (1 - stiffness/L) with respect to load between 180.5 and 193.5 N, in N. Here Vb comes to -0.6 N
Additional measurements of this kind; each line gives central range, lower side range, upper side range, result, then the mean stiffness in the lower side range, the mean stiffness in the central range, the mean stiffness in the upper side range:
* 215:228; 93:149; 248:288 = 3.7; 35.9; 25.2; 34.8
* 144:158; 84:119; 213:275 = -1.1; 34.6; 36.7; 32.5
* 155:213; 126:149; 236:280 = -1.0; 37.3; 37.1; 35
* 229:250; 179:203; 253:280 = 0.4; 38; 35.3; 34.7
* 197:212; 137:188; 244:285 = 0.1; 37.2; 36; 34.8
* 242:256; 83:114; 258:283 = 0.1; 34.4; 34.6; 34.9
